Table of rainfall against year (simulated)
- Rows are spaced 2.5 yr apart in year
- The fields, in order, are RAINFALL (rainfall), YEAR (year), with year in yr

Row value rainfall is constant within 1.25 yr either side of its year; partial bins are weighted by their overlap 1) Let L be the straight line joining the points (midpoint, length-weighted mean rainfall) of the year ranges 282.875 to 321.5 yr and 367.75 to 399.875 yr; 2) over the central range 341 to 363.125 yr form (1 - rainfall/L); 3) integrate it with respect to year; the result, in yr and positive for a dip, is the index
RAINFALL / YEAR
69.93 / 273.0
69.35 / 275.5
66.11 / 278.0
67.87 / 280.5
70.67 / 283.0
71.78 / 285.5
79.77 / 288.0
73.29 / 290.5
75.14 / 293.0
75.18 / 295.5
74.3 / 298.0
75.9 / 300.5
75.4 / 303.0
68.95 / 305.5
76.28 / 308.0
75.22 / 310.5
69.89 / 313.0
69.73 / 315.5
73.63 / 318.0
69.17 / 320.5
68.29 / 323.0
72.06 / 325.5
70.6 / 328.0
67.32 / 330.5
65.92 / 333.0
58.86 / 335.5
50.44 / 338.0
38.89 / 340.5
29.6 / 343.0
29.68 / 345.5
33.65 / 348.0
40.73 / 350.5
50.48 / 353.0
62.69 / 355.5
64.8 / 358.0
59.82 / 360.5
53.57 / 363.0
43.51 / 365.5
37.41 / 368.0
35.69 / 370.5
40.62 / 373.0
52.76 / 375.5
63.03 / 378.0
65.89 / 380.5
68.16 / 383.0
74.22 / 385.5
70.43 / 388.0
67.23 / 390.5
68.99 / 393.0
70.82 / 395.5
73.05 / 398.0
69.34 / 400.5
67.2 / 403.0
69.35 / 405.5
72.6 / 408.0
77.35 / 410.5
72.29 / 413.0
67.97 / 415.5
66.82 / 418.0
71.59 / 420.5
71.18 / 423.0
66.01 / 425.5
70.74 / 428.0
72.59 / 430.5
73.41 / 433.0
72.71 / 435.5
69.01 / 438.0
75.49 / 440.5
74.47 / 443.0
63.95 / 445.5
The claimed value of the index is 6.5 yr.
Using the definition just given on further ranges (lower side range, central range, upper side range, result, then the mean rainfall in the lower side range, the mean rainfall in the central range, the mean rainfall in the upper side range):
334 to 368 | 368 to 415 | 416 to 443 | -3.9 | 47.2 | 64.8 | 71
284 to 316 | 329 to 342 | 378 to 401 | 2.9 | 74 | 56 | 69.4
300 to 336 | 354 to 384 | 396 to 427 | 7.1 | 70.6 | 53.8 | 70.4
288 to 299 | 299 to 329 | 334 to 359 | -4.0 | 75.1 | 72.1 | 46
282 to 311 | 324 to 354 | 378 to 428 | 9.0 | 74.3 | 50.8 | 69.9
